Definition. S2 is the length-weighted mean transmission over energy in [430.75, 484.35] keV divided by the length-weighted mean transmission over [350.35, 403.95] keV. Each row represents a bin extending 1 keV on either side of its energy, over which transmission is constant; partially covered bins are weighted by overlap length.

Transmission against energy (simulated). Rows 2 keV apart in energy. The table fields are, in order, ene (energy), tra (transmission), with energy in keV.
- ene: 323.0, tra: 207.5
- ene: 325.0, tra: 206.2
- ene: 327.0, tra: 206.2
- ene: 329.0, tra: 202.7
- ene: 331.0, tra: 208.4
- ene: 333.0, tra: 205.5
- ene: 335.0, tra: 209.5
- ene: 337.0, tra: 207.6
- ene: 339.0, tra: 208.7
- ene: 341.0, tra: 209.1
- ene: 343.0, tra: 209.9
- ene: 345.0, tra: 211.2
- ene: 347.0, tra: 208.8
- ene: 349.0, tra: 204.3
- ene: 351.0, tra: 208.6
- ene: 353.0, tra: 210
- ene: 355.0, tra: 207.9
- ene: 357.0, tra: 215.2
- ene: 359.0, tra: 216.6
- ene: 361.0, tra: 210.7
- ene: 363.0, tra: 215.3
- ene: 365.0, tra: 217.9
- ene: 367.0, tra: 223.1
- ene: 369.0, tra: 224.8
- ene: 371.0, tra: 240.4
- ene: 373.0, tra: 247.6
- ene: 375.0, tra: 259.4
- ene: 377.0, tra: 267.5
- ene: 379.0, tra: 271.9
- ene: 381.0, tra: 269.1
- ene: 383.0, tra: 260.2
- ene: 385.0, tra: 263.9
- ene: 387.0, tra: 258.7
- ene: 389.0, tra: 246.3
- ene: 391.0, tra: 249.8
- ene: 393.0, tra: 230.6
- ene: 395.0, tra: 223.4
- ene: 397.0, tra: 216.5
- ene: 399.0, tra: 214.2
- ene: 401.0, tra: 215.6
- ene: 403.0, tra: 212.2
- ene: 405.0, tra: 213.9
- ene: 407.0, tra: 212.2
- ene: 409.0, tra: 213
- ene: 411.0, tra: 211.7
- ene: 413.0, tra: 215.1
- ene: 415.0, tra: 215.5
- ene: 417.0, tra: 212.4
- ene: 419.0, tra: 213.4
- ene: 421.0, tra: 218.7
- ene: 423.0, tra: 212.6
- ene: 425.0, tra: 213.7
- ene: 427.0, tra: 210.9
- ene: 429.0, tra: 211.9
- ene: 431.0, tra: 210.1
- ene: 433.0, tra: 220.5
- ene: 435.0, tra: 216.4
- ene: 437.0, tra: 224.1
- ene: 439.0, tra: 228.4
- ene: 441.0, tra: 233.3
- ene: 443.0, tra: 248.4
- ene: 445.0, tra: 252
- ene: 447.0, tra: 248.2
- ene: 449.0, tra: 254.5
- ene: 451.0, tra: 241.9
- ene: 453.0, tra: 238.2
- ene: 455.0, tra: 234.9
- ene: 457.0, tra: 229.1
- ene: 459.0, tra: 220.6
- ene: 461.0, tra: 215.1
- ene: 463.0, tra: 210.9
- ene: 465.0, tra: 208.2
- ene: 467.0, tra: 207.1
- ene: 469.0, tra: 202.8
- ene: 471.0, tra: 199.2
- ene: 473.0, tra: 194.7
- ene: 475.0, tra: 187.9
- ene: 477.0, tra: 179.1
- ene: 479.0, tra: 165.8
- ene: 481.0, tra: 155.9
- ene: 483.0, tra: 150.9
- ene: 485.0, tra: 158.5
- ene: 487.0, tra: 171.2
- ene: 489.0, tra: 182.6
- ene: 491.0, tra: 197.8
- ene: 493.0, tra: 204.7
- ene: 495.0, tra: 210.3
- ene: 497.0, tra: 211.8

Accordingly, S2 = 0.9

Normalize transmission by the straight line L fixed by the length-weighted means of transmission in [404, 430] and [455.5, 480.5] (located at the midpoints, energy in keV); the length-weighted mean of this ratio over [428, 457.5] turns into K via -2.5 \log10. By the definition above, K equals -0.13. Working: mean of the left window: 213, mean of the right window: 201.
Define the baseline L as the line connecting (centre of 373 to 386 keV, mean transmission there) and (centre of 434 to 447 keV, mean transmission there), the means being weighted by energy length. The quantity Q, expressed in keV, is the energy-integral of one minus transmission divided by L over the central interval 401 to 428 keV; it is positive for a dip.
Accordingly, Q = 3.7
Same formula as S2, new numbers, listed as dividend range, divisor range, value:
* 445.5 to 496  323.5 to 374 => 0.95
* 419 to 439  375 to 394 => 0.84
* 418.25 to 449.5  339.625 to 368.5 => 1.06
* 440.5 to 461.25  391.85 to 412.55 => 1.10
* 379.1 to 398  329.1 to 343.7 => 1.19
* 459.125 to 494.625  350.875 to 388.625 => 0.80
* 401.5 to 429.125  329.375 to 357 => 1.02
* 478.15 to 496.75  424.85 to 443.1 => 0.81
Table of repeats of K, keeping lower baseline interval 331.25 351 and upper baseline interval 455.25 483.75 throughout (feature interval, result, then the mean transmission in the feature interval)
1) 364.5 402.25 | -0.185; 242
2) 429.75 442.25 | -0.119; 222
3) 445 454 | -0.237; 246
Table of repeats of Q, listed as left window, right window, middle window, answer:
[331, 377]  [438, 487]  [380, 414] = -2.54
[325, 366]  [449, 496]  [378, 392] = -3.62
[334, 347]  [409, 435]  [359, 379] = -2.29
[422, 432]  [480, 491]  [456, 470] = -2.21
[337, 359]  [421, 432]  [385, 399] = -1.76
